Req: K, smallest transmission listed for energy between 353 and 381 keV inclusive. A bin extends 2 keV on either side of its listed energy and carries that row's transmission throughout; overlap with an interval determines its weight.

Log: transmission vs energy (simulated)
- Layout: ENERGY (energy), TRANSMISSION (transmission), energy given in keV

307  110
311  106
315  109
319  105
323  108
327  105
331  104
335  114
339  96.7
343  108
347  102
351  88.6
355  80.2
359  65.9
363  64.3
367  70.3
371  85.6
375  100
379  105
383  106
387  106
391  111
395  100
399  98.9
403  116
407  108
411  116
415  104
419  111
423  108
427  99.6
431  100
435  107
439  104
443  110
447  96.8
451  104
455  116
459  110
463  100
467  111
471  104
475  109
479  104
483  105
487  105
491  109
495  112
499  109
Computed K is 64.3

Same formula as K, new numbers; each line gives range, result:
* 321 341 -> 96.7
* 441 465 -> 96.8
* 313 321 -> 105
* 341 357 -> 80.2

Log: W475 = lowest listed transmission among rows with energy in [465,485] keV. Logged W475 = 104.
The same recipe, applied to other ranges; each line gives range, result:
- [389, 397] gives 100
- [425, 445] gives 99.6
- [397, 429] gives 98.9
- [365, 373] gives 70.3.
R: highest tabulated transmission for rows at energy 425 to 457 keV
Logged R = 116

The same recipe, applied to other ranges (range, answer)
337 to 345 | 108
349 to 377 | 100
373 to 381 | 105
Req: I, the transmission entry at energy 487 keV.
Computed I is 105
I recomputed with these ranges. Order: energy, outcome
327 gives 105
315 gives 109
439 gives 104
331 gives 104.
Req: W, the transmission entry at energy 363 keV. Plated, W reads 64.3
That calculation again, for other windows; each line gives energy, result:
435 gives 107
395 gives 100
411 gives 116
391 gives 111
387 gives 106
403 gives 116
